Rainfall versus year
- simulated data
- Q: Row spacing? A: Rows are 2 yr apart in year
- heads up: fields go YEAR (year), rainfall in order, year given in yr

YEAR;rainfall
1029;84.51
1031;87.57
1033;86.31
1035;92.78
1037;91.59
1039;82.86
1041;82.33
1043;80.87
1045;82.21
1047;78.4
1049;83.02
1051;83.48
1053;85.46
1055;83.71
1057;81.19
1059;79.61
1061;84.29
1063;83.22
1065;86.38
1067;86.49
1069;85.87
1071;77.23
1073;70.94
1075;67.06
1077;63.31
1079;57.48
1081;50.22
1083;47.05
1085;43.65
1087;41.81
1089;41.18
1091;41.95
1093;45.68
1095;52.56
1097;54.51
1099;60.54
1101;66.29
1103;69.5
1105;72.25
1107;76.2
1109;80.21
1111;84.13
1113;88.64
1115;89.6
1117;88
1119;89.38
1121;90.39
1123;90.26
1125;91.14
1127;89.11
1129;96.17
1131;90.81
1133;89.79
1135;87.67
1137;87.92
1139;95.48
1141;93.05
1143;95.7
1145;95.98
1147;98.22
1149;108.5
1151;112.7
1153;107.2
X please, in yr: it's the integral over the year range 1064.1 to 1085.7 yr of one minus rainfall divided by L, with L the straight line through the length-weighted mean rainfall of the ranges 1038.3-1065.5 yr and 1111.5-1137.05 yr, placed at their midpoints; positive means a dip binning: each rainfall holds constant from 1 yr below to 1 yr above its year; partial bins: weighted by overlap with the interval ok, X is 4.5 yr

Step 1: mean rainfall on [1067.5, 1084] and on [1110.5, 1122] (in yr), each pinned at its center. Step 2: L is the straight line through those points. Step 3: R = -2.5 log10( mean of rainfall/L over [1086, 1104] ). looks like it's 0.41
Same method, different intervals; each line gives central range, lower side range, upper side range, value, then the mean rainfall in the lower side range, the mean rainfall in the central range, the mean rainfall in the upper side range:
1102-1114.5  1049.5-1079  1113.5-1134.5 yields 0.111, 79.2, 78.9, 90.4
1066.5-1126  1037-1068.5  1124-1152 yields 0.289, 83.2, 68.6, 95.2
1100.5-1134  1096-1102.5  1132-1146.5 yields -0.135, 61.1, 85.1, 92.4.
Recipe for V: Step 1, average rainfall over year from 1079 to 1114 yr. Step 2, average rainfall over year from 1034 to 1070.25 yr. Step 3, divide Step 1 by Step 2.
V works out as 0.71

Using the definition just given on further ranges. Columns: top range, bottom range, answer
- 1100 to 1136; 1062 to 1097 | 1.39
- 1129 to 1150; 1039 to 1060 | 1.15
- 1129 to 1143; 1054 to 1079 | 1.17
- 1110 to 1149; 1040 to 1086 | 1.22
